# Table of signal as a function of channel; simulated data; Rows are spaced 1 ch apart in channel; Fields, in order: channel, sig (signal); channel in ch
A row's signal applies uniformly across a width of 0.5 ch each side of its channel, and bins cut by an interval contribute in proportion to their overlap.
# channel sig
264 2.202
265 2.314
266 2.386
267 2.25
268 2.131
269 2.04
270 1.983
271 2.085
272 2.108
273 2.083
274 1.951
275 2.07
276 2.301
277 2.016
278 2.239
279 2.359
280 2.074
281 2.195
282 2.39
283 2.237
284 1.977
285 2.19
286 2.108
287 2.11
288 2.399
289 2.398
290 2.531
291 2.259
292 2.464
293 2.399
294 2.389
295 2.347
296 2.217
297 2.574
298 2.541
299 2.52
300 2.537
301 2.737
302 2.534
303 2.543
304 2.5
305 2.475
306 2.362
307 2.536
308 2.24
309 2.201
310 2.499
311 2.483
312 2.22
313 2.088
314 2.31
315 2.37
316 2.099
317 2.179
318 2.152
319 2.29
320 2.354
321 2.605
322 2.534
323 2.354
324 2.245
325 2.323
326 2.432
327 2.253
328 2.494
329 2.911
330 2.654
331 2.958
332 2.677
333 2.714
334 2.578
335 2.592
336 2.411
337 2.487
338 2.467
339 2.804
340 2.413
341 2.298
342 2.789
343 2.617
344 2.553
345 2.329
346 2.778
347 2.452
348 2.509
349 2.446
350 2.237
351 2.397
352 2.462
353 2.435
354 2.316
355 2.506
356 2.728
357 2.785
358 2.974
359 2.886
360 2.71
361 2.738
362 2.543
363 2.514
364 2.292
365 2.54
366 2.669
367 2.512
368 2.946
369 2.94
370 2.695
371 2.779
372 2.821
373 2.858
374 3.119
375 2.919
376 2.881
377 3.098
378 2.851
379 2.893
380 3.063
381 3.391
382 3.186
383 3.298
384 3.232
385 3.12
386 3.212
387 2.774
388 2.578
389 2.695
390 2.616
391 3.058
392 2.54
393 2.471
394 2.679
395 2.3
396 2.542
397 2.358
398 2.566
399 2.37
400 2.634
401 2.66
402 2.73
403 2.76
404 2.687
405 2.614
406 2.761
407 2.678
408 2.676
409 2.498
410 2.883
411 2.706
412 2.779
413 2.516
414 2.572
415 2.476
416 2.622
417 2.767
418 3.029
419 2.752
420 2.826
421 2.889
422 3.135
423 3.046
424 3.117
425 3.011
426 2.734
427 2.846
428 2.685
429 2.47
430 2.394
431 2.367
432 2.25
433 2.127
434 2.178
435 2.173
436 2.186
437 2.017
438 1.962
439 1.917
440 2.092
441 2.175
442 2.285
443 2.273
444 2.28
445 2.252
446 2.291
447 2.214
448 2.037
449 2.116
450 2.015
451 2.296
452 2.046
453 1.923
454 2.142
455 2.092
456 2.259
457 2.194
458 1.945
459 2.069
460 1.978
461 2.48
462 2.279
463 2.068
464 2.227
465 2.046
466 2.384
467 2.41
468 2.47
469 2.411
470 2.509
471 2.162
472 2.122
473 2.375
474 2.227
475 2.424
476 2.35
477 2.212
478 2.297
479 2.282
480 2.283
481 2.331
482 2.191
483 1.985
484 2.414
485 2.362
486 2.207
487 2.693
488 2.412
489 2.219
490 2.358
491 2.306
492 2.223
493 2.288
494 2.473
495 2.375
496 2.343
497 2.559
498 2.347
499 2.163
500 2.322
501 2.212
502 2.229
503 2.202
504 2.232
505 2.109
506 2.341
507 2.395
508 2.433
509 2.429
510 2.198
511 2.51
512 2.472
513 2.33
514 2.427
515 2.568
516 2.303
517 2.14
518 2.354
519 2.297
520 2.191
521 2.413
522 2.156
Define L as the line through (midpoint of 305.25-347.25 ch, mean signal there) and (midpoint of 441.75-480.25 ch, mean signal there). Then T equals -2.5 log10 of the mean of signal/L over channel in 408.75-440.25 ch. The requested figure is -0.126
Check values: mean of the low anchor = 2.46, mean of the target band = 2.57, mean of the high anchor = 2.22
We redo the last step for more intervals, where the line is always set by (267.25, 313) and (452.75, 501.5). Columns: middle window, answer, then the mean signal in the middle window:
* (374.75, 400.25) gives -0.23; 2.82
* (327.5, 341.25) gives -0.14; 2.61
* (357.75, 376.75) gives -0.20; 2.76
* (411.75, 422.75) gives -0.21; 2.77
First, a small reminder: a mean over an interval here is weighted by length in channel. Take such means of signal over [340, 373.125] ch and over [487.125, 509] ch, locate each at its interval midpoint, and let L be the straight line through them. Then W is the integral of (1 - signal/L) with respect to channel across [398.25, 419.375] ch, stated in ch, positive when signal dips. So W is -1.48 ch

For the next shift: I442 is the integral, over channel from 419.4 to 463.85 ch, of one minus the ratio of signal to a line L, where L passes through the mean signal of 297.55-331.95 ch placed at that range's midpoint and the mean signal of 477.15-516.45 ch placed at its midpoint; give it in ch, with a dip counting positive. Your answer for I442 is 0.72 ch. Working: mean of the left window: 2.43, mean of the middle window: 2.32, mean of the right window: 2.33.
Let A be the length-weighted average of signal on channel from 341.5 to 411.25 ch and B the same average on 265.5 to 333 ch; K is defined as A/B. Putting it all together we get 1.16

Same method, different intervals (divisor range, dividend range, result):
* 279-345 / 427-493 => 0.93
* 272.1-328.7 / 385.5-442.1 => 1.11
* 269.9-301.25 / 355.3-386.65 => 1.26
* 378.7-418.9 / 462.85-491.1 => 0.84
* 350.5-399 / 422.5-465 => 0.82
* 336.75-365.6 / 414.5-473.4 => 0.92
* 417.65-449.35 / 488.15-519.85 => 0.95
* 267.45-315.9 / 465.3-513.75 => 1.01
